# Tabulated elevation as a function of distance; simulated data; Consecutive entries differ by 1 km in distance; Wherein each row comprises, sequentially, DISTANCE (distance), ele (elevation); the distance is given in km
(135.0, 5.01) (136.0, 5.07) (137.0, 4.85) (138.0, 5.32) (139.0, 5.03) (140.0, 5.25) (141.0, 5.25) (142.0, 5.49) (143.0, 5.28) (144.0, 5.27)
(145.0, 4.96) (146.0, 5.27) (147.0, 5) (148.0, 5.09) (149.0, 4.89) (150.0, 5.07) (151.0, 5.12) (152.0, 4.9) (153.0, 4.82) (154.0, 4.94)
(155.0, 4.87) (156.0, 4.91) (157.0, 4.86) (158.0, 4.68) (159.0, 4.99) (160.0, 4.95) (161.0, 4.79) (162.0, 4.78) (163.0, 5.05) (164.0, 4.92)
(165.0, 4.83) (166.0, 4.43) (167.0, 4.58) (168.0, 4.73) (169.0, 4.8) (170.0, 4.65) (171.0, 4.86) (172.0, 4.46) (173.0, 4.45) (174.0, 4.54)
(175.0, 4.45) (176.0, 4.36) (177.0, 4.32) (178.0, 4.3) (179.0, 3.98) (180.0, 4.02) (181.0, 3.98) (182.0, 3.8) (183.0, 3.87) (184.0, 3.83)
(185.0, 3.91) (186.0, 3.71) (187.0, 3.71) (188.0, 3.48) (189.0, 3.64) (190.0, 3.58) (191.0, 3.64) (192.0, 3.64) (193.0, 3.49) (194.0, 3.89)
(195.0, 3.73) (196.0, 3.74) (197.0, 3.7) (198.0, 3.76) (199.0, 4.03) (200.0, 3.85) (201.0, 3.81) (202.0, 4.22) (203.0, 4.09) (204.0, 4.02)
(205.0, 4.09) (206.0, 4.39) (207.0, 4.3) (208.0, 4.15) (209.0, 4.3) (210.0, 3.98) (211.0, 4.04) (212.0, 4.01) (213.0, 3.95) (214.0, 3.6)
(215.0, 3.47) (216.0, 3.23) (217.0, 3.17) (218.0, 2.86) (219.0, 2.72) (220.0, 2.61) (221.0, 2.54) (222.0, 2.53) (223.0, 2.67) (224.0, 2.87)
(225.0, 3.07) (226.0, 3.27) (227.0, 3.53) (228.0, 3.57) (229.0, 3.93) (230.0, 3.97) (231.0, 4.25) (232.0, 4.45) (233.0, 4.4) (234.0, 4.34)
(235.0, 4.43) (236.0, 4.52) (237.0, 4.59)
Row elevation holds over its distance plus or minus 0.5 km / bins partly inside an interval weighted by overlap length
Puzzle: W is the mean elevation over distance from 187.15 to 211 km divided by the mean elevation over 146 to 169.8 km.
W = 0.8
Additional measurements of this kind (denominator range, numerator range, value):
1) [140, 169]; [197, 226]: 0.72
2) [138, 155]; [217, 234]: 0.66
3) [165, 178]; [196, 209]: 0.89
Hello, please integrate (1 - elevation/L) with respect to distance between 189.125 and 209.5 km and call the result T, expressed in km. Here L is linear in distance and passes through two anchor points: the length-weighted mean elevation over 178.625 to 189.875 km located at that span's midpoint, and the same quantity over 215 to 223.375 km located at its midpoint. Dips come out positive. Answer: -3.3 km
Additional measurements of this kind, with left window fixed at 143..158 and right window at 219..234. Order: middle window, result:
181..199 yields 1.91 km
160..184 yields 0.43 km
